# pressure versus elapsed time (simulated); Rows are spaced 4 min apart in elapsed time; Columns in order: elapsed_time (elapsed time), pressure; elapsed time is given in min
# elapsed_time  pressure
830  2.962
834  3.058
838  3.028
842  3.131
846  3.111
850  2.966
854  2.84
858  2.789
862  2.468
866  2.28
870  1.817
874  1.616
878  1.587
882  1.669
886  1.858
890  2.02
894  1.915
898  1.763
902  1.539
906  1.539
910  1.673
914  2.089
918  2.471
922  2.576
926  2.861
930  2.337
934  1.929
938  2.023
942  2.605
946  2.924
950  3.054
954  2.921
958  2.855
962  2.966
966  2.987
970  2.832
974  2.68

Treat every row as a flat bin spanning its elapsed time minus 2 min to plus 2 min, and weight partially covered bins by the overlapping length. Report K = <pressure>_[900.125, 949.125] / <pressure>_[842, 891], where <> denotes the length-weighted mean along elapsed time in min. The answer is 1.0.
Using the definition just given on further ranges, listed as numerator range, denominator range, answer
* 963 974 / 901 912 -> 1.81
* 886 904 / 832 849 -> 0.59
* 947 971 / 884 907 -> 1.65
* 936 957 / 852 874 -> 1.15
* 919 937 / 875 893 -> 1.35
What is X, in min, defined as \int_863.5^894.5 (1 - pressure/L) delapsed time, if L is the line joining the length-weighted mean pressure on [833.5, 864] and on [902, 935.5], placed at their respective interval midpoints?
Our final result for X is 8.8 min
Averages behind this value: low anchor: 2.92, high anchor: 2.15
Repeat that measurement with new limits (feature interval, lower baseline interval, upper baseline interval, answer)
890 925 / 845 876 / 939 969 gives 9.14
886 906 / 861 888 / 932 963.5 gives 2.97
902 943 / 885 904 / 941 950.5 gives 3.78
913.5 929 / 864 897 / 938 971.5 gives -0.87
